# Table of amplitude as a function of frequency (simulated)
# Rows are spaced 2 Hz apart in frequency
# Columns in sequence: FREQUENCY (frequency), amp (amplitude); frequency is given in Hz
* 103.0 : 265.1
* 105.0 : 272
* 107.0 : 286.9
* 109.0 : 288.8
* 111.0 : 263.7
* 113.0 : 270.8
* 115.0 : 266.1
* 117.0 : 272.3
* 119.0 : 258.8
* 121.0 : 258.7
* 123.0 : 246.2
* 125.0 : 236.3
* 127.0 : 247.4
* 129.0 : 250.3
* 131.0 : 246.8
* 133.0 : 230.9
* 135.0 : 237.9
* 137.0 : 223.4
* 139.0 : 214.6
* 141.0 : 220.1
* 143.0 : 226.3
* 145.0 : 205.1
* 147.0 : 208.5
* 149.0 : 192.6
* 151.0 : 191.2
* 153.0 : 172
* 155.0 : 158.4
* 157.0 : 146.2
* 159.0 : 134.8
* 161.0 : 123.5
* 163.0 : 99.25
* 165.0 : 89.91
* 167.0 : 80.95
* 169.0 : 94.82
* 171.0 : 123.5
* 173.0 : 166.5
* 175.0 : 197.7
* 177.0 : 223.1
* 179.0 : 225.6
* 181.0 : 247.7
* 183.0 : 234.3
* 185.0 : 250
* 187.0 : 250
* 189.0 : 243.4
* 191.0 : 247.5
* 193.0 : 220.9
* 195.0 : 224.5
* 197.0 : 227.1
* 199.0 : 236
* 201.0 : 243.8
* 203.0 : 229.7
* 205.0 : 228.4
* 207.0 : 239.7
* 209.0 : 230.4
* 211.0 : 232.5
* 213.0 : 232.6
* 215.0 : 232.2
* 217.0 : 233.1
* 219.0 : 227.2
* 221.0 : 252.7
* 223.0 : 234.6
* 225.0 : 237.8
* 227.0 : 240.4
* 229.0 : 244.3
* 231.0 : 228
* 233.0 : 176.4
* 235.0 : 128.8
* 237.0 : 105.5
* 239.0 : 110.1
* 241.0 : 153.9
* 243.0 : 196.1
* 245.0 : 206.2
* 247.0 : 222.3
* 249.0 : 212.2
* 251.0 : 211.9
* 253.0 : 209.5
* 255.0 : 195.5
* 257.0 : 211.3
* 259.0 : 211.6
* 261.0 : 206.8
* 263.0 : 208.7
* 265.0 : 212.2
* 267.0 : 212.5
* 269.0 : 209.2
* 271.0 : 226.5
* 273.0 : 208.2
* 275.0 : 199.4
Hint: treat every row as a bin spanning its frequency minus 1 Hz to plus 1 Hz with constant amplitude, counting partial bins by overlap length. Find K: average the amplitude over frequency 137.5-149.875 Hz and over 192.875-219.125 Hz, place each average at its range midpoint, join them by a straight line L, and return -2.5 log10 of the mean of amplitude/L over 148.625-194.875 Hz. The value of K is 0.23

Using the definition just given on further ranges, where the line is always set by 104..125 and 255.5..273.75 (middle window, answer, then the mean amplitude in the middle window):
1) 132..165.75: 0.37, 182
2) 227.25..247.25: 0.24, 178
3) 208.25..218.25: -0.01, 232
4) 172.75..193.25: 0.05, 230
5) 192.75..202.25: 0.02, 231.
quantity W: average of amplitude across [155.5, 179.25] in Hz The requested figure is 140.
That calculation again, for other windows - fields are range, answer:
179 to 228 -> 236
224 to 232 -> 238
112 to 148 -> 240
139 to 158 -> 192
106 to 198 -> 211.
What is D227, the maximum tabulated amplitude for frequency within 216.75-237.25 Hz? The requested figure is 252.7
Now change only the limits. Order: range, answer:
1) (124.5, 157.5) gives 250.3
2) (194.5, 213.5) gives 243.8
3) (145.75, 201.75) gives 250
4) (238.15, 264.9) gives 222.3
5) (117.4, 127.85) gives 258.8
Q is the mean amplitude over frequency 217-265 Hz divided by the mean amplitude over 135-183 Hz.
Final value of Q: 1.16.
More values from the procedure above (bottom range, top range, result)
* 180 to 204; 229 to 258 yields 0.78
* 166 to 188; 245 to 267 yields 1.10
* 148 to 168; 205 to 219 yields 1.67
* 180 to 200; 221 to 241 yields 0.80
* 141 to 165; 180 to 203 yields 1.42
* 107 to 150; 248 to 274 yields 0.87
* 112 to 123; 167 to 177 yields 0.56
